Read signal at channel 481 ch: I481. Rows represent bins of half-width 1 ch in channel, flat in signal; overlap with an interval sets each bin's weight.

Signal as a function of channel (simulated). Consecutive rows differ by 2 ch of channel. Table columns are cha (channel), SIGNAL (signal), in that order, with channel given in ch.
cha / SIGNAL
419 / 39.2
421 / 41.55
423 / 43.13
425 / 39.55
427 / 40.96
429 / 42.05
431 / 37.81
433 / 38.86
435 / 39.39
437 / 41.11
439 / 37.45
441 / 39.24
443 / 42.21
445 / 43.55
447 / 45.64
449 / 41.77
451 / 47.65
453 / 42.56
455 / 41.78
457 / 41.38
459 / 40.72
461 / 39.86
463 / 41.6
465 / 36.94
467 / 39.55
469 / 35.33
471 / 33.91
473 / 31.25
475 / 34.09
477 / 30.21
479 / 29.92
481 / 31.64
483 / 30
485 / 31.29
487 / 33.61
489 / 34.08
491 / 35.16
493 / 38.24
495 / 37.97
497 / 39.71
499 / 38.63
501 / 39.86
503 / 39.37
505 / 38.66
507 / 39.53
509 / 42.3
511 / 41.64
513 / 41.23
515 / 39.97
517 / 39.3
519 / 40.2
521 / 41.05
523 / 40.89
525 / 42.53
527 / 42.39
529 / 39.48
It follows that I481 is 31.64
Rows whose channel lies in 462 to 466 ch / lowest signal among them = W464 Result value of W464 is 36.94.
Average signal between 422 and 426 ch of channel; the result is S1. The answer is 41.3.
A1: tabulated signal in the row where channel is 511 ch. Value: 41.64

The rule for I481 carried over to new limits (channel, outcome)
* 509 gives 42.3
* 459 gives 40.72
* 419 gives 39.2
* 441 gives 39.24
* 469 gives 35.33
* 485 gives 31.29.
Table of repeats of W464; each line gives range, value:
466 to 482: 29.92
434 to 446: 37.45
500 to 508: 38.66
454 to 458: 41.38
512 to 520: 39.3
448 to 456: 41.77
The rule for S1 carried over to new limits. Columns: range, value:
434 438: 40.2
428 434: 39.6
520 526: 41.5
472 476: 32.7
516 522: 40.2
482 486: 30.6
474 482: 31.5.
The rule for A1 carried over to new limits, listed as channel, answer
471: 33.91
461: 39.86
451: 47.65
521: 41.05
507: 39.53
